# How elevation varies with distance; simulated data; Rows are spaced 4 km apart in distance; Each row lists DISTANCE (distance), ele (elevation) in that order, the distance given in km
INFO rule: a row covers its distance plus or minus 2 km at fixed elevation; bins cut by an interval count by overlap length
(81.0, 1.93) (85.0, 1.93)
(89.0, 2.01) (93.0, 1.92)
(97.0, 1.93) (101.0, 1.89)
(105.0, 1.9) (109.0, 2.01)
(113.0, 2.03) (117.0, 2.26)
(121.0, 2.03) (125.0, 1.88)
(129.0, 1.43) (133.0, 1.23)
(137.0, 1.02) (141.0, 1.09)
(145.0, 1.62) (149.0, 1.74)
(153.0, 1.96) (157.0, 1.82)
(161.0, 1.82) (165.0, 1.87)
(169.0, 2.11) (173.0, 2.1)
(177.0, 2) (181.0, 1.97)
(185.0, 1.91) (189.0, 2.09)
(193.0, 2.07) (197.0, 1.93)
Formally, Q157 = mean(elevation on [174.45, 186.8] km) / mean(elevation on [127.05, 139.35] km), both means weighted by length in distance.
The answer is 1.61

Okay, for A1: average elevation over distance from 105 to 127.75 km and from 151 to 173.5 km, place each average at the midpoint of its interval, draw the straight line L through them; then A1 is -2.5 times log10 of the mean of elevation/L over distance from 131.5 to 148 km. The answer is 0.48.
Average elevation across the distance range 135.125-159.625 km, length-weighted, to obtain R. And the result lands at 1.55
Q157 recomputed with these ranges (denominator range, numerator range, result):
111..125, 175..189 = 0.95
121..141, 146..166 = 1.28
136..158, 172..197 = 1.30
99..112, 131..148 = 0.65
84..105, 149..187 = 1.00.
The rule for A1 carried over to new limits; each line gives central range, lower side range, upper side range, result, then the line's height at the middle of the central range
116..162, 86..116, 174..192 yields 0.20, 1.98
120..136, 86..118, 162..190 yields 0.25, 1.99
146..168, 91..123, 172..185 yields 0.09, 2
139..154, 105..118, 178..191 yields 0.27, 2.03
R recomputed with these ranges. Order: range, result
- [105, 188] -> 1.8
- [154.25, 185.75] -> 1.95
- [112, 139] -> 1.68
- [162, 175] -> 2.01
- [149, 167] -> 1.85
